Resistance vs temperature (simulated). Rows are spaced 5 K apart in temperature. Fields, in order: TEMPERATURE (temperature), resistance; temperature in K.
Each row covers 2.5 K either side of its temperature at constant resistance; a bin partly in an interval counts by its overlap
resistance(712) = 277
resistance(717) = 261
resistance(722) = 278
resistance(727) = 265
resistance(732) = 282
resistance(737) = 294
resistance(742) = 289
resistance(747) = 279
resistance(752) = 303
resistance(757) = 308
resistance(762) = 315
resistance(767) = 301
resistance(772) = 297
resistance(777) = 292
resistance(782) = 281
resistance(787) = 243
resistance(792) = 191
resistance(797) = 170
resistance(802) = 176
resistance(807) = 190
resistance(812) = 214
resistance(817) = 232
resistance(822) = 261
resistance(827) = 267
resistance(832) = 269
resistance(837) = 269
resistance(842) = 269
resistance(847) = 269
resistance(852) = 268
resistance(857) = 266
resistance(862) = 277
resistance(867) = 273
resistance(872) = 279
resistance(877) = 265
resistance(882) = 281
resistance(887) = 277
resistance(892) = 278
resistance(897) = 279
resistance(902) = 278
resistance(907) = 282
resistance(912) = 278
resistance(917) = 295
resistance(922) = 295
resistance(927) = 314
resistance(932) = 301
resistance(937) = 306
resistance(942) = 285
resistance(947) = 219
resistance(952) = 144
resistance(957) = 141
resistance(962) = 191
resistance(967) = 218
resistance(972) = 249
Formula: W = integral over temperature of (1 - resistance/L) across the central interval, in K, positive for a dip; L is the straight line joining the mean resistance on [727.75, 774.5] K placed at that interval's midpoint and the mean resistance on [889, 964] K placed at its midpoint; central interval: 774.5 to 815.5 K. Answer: 9.5 K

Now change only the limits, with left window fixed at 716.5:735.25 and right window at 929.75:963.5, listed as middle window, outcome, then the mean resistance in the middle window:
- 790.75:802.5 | 3.7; 178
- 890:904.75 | -2.5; 278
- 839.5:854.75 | -1.3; 269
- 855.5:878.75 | -2.7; 272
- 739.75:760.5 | -2.1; 296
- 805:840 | 1.2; 244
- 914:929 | -4.4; 300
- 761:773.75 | -1.9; 304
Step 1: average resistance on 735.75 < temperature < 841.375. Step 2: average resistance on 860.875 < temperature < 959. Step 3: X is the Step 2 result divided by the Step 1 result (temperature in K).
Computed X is 1.0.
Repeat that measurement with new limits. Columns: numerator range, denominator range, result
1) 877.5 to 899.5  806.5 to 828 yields 1.18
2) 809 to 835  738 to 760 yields 0.84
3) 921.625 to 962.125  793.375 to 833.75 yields 1.11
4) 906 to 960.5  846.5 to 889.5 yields 0.95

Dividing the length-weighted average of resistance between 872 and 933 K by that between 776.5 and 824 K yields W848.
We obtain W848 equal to 1.28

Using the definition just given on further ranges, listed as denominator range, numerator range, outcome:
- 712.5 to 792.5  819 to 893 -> 0.96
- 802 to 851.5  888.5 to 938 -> 1.18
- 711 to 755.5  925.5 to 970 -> 0.83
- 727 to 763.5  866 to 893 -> 0.94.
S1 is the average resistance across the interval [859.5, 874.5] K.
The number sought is 276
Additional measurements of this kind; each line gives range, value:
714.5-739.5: 276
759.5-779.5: 301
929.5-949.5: 278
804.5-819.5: 212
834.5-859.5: 268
